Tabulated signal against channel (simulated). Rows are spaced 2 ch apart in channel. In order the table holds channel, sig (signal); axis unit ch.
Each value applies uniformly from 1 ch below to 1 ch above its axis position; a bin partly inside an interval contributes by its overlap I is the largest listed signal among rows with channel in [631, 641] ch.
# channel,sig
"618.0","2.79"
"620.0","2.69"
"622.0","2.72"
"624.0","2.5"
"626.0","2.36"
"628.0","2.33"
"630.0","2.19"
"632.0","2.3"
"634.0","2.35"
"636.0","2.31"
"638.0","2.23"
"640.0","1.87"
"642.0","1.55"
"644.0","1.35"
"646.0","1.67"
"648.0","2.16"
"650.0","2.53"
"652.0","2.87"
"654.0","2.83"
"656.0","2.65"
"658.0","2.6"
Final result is 2.35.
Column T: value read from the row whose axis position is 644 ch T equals 1.35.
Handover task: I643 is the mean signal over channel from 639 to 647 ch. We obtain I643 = 1.61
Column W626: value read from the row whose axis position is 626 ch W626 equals 2.36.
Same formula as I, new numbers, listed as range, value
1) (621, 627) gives 2.72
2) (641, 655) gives 2.87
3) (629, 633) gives 2.3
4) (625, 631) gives 2.36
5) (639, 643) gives 1.87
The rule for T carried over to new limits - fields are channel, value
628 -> 2.33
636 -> 2.31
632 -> 2.3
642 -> 1.55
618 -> 2.79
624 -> 2.5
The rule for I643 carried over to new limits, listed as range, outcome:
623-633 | 2.34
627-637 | 2.3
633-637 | 2.33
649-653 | 2.7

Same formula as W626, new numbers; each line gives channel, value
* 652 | 2.87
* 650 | 2.53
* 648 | 2.16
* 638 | 2.23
